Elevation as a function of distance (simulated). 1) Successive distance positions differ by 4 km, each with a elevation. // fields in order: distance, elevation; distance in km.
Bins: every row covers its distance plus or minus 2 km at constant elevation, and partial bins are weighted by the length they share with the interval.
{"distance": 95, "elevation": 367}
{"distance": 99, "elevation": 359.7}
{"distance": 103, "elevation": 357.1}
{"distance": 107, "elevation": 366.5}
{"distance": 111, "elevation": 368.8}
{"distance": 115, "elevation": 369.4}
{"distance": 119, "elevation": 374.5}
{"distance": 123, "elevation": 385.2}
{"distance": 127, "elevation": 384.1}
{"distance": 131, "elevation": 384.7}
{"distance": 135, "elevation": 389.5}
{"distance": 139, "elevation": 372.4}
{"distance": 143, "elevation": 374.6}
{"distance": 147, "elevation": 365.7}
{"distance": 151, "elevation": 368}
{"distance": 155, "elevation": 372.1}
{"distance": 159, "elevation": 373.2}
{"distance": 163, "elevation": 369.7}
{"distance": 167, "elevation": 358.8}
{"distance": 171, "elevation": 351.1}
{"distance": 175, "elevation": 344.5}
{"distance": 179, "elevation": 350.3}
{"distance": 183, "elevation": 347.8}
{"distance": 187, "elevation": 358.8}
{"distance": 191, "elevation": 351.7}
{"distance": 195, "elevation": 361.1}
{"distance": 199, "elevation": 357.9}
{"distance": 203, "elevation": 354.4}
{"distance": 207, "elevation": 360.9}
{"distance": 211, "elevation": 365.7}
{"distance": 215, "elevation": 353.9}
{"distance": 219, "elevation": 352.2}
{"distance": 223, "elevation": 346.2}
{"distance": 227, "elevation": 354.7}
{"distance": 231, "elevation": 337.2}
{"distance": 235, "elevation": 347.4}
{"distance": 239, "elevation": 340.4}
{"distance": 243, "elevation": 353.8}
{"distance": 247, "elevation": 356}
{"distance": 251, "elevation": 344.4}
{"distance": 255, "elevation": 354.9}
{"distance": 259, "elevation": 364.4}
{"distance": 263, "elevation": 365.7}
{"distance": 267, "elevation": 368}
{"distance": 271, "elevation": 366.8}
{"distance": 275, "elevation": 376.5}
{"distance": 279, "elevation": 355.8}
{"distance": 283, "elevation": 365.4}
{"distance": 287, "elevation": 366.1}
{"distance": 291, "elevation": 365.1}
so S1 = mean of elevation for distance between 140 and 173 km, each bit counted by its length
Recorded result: 367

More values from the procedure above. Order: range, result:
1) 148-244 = 356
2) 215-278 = 355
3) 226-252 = 348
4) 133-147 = 377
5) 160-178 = 357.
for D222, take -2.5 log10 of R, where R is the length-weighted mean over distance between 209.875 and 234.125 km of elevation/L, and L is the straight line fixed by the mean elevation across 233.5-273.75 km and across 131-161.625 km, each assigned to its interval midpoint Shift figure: 0.03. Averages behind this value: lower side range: 374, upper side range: 357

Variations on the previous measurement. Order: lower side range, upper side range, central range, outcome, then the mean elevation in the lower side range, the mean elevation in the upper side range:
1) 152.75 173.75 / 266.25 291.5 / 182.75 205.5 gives 0.03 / 364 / 366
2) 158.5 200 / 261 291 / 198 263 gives 0.03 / 356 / 366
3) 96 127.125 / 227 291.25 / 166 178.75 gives 0.04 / 370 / 358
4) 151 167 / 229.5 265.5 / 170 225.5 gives 0.02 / 370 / 352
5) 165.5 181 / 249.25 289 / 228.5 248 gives 0.04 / 351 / 363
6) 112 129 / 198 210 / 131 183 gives 0.01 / 378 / 358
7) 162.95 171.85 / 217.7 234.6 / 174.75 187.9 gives 0.02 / 359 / 347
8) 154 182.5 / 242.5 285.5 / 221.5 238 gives 0.04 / 359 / 361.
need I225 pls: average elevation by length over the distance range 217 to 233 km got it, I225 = 348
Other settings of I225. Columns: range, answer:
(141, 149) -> 370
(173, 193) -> 351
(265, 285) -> 366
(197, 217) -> 359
